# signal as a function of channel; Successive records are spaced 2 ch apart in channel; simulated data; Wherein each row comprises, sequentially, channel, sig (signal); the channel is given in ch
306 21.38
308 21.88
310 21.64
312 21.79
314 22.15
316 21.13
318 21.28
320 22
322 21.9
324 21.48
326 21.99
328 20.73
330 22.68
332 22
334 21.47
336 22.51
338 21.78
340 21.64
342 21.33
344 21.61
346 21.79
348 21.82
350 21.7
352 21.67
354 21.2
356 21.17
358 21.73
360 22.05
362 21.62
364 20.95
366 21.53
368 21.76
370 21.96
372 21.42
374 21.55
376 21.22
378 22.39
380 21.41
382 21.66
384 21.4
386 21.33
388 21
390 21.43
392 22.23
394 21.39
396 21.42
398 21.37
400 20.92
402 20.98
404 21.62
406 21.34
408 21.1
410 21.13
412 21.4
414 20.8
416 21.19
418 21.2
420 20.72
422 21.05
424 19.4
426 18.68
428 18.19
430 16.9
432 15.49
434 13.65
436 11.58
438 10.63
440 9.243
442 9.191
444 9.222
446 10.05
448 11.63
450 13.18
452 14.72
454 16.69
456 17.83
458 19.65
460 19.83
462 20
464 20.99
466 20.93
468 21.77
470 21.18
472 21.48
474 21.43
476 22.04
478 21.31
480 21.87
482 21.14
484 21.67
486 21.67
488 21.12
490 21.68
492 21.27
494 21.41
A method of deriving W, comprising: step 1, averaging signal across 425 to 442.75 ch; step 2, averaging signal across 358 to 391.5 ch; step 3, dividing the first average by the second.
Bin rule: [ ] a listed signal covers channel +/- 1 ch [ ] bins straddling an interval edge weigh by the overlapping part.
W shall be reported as 0.64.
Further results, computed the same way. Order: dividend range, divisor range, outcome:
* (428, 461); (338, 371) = 0.64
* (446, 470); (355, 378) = 0.82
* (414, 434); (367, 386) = 0.88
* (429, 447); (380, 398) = 0.55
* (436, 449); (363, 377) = 0.47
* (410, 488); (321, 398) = 0.83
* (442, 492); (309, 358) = 0.86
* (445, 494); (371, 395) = 0.90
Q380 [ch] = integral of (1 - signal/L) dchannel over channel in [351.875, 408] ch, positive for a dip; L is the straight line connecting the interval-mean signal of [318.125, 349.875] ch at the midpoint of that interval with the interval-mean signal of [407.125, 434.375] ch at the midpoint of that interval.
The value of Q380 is -2.56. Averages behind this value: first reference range 21.8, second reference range 19.5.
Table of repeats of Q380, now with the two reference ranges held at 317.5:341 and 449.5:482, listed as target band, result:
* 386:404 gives -0.4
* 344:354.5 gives -0.1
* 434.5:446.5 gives 6.0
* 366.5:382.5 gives -0.4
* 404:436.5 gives 2.1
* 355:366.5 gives -0.1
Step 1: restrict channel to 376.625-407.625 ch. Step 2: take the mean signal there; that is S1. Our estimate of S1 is 21.4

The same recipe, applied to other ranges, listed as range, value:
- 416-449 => 15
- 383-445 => 18.6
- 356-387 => 21.6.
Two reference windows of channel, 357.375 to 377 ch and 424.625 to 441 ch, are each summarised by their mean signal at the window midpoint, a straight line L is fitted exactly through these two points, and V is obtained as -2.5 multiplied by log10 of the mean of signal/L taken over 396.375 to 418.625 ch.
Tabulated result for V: -0.230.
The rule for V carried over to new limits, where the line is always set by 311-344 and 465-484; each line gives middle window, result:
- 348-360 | 0.01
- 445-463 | 0.32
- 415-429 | 0.08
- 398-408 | 0.02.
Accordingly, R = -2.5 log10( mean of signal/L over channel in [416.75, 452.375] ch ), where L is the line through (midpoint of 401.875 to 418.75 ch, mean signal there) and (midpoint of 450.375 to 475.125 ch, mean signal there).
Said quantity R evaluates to 0.36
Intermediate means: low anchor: 21.2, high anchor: 19.6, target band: 14.8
